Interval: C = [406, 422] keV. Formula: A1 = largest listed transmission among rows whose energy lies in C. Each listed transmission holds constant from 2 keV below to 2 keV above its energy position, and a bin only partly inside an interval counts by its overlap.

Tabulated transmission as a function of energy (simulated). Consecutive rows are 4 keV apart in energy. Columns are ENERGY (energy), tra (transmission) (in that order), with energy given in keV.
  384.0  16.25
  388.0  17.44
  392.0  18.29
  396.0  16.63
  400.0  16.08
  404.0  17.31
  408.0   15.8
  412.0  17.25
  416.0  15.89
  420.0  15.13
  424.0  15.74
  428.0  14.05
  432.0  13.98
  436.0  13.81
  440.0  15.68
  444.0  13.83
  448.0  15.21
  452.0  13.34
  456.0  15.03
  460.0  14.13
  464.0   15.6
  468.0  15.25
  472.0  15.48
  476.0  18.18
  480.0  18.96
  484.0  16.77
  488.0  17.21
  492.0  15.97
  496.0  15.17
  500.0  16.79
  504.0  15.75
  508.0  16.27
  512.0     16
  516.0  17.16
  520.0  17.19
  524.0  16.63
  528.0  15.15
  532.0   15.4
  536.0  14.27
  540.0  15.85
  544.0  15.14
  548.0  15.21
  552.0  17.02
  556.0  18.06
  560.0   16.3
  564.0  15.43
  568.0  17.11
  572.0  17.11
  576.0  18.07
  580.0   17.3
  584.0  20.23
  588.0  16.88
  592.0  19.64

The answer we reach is 17.25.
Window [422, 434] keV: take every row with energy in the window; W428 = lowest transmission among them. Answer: 13.98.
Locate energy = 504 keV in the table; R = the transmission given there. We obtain 15.75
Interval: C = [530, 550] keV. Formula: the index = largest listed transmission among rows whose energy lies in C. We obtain 15.85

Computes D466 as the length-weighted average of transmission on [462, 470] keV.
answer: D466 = 15.4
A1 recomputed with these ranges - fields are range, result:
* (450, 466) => 15.6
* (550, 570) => 18.06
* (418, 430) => 15.74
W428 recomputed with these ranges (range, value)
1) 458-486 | 14.13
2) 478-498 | 15.17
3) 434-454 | 13.34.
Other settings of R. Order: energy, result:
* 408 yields 15.8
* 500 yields 16.79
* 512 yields 16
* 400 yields 16.08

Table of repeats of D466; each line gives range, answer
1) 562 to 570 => 16.3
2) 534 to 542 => 15.1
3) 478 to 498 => 16.8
